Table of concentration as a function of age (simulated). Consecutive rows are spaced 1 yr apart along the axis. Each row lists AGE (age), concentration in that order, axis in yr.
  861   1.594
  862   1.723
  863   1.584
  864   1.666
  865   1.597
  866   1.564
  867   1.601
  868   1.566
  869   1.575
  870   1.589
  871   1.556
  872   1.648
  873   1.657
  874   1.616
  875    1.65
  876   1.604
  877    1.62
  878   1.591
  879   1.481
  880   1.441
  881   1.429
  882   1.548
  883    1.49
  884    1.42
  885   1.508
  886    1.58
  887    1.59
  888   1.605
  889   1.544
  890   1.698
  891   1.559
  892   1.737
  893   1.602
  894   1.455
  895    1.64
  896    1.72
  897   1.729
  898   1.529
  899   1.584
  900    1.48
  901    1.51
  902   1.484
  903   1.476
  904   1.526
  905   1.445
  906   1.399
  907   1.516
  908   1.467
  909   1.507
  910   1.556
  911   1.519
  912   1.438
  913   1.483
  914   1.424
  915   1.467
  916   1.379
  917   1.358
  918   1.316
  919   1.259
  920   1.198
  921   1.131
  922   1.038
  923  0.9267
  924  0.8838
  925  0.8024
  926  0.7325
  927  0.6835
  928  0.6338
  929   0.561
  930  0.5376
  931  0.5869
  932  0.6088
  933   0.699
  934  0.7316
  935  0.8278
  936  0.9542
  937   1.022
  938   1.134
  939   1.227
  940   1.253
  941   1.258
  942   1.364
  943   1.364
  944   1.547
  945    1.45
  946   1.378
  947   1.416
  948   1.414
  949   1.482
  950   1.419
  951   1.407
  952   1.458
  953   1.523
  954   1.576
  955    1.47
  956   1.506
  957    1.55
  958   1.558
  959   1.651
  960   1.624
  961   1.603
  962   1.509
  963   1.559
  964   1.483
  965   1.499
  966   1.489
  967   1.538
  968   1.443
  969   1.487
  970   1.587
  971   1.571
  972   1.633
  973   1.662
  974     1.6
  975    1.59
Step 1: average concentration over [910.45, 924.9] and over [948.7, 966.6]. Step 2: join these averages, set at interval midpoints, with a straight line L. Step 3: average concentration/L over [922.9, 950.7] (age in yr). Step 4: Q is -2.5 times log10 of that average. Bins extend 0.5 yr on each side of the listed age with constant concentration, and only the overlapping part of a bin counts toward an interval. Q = 0.33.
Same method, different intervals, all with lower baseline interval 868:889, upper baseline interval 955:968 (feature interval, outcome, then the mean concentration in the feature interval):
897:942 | 0.30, 1.18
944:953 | 0.08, 1.44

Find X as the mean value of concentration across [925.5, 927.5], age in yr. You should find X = 0.708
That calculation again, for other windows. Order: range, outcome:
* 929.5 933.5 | 0.608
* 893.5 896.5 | 1.6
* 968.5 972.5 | 1.57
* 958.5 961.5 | 1.63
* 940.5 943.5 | 1.33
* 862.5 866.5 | 1.6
